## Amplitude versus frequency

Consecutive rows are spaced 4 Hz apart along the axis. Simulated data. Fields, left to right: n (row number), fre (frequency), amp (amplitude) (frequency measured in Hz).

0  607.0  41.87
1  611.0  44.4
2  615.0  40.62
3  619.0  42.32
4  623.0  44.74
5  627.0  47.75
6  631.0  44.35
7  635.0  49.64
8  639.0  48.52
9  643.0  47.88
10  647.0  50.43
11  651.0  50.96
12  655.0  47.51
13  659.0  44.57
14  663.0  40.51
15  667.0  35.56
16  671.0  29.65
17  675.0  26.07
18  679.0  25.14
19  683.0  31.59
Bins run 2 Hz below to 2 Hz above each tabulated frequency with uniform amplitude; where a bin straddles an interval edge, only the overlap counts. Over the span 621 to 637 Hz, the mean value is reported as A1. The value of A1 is 46.6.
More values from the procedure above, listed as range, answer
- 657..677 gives 35.3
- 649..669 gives 43.8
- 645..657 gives 49.6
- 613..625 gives 42.6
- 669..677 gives 27.9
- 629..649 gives 48.2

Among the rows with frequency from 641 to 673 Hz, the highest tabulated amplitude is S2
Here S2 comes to 50.96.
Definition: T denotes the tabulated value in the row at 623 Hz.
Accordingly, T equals 44.74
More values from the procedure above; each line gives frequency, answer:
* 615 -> 40.62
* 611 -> 44.4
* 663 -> 40.51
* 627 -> 47.75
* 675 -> 26.07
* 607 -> 41.87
